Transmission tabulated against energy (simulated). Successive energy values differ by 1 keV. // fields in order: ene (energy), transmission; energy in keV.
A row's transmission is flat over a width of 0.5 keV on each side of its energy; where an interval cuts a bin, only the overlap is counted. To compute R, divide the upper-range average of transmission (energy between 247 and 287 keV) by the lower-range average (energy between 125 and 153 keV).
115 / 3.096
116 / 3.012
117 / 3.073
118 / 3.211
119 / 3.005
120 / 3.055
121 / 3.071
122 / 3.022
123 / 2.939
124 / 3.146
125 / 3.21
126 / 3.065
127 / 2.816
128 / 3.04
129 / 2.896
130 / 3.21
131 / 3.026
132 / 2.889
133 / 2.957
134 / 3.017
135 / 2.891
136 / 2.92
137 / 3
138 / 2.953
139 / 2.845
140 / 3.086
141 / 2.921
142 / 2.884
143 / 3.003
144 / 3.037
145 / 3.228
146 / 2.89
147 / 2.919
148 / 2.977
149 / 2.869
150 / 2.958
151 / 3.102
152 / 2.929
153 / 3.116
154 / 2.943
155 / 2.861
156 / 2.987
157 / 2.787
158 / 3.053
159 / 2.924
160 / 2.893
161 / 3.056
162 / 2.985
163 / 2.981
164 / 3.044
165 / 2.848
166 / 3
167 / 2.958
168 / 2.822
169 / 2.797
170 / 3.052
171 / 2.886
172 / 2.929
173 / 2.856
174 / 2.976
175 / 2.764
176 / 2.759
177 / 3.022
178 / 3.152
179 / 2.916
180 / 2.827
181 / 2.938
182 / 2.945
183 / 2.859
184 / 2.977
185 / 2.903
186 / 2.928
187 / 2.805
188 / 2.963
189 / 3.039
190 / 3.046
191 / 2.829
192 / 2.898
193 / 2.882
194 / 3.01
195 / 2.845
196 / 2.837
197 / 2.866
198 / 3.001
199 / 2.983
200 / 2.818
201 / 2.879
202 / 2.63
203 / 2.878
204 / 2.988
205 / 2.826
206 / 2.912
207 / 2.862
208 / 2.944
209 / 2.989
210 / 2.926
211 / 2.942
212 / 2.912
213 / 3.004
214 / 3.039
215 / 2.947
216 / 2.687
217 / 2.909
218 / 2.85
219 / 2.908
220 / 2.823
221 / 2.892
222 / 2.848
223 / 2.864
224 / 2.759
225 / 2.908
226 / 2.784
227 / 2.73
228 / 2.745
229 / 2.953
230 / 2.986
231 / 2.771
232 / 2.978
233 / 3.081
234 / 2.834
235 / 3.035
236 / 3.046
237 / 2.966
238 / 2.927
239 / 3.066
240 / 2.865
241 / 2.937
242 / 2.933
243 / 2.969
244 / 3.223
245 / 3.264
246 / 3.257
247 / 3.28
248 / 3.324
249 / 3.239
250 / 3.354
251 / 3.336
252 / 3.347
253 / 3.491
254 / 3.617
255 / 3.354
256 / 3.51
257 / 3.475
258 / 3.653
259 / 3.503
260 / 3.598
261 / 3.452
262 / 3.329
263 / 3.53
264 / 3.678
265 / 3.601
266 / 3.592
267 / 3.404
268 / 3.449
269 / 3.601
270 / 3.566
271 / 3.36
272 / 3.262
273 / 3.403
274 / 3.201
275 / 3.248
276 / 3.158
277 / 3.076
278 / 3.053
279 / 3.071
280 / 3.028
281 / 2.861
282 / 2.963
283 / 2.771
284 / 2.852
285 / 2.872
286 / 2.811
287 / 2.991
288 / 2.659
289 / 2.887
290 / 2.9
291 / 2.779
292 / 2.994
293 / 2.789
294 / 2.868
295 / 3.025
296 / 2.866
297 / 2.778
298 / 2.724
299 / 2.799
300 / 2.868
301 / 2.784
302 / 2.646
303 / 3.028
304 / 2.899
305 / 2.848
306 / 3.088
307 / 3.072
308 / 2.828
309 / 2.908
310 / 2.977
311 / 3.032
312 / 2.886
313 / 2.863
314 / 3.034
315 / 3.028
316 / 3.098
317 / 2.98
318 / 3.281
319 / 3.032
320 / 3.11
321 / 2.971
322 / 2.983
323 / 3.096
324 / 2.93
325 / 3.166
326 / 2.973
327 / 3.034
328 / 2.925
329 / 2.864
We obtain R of 1.11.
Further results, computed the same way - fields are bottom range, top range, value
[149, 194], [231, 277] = 1.12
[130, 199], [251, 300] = 1.08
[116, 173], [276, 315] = 0.97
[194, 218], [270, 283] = 1.08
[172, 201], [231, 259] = 1.10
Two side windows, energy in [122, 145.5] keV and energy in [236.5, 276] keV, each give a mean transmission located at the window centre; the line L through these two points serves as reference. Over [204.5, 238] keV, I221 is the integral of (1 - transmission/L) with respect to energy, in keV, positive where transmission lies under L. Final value 3.5 keV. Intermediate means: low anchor 3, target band 2.9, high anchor 3.34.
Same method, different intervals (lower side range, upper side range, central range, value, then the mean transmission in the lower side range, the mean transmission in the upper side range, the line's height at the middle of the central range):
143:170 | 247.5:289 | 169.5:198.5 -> 1.14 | 2.96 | 3.28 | 3.04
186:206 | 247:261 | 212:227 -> 1.19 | 2.9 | 3.44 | 3.12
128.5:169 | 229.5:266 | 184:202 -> 1.07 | 2.96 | 3.25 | 3.09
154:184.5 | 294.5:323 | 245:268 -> -3.97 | 2.93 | 2.95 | 2.94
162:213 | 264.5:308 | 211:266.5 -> -2.76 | 2.91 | 3.03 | 2.98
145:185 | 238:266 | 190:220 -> 2.16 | 2.94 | 3.34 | 3.12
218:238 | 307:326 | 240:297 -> -4.96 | 2.89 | 3.01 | 2.95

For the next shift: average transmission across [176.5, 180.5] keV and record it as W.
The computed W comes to 2.98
